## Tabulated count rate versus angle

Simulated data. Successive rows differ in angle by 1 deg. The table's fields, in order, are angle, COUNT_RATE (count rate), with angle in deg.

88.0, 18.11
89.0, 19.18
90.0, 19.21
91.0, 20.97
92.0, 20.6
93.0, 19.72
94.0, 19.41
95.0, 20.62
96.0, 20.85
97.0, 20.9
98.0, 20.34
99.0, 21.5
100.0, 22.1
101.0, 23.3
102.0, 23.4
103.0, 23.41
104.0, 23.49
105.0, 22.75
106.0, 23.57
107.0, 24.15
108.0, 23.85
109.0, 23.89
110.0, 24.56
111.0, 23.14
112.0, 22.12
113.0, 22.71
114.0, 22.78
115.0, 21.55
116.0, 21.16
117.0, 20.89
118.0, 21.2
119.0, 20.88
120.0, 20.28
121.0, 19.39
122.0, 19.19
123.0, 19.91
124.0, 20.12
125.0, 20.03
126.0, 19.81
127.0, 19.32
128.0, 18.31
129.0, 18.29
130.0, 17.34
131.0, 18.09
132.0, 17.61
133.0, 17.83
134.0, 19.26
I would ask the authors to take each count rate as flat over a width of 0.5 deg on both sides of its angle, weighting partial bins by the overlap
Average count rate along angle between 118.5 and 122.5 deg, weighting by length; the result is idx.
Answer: 19.9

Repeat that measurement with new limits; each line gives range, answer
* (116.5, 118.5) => 21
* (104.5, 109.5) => 23.6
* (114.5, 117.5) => 21.2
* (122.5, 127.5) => 19.8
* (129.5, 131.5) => 17.7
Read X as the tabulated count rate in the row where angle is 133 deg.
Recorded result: 17.83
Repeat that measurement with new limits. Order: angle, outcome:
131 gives 18.09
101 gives 23.3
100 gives 22.1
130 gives 17.34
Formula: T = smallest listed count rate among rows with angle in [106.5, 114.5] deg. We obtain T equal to 22.12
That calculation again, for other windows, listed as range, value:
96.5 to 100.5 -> 20.34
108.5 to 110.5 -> 23.89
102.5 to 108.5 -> 22.75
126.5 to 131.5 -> 17.34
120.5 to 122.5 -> 19.19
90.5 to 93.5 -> 19.72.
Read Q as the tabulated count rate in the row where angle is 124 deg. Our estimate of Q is 20.12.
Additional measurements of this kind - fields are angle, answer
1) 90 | 19.21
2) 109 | 23.89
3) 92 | 20.6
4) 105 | 22.75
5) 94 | 19.41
